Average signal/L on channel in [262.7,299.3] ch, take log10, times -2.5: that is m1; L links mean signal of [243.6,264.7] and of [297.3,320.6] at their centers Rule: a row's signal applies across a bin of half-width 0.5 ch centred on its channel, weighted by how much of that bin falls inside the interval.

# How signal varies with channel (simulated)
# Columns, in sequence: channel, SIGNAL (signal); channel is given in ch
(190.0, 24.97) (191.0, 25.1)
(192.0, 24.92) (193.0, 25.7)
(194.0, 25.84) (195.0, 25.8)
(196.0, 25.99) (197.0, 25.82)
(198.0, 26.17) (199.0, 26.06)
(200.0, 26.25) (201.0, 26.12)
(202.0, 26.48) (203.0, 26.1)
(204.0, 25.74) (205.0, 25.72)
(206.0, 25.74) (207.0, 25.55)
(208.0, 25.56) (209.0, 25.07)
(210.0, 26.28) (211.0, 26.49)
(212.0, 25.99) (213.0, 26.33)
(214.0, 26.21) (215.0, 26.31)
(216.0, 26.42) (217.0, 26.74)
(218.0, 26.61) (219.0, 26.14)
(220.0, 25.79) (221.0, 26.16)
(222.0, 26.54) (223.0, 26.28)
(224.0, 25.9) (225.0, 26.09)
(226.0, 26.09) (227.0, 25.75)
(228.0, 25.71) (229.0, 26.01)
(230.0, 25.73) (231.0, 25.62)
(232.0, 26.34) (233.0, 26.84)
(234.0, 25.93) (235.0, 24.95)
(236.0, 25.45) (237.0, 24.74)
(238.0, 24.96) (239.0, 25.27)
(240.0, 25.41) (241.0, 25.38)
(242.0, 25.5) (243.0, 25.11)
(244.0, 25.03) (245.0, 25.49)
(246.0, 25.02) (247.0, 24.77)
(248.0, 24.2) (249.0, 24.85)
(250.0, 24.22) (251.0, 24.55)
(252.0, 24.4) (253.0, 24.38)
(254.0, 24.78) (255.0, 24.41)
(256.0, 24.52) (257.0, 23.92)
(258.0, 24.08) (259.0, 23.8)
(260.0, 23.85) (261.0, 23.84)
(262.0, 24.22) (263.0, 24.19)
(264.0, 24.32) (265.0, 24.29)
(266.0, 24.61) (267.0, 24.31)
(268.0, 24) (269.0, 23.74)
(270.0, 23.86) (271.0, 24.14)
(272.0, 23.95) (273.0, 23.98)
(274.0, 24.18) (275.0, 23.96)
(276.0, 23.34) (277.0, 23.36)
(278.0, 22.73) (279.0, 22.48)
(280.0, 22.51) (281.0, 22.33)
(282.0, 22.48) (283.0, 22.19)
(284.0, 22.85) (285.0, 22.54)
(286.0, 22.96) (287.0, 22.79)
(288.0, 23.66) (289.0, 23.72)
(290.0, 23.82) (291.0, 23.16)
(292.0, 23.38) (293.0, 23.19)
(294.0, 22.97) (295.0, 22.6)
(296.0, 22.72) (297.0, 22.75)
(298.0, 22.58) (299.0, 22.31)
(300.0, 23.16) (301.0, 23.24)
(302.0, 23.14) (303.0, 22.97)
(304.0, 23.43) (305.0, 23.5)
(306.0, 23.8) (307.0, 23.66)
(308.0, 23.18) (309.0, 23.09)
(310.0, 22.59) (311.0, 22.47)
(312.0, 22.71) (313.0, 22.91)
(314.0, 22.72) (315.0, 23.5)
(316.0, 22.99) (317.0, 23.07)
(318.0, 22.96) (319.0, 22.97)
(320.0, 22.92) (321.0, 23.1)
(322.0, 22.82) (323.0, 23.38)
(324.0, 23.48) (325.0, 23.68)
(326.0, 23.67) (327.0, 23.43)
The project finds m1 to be 0.02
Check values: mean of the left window 24.4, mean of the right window 23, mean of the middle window 23.3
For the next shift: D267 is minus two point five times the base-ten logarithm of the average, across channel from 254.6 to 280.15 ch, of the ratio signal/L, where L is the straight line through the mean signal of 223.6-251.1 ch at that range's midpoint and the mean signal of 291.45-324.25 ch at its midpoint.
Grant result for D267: 0.02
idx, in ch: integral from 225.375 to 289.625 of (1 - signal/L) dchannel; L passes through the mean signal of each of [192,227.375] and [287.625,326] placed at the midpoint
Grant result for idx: 0.7 ch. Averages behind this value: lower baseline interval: 26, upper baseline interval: 23.1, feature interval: 24.4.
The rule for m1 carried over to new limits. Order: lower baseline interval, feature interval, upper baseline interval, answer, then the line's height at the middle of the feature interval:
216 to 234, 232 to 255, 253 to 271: 0.00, 25.2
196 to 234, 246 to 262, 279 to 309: 0.01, 24.6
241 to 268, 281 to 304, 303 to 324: 0.03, 23.6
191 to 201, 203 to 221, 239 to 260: -0.02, 25.5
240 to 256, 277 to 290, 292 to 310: 0.04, 23.6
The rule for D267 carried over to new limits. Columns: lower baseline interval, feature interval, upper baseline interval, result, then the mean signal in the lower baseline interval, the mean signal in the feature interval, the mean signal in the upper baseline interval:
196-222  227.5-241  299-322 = -0.01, 26.1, 25.6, 23.1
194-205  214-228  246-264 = -0.04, 26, 26.2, 24.3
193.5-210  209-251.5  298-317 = -0.02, 25.9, 25.7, 23.1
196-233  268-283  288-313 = 0.03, 26.1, 23.3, 23.1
